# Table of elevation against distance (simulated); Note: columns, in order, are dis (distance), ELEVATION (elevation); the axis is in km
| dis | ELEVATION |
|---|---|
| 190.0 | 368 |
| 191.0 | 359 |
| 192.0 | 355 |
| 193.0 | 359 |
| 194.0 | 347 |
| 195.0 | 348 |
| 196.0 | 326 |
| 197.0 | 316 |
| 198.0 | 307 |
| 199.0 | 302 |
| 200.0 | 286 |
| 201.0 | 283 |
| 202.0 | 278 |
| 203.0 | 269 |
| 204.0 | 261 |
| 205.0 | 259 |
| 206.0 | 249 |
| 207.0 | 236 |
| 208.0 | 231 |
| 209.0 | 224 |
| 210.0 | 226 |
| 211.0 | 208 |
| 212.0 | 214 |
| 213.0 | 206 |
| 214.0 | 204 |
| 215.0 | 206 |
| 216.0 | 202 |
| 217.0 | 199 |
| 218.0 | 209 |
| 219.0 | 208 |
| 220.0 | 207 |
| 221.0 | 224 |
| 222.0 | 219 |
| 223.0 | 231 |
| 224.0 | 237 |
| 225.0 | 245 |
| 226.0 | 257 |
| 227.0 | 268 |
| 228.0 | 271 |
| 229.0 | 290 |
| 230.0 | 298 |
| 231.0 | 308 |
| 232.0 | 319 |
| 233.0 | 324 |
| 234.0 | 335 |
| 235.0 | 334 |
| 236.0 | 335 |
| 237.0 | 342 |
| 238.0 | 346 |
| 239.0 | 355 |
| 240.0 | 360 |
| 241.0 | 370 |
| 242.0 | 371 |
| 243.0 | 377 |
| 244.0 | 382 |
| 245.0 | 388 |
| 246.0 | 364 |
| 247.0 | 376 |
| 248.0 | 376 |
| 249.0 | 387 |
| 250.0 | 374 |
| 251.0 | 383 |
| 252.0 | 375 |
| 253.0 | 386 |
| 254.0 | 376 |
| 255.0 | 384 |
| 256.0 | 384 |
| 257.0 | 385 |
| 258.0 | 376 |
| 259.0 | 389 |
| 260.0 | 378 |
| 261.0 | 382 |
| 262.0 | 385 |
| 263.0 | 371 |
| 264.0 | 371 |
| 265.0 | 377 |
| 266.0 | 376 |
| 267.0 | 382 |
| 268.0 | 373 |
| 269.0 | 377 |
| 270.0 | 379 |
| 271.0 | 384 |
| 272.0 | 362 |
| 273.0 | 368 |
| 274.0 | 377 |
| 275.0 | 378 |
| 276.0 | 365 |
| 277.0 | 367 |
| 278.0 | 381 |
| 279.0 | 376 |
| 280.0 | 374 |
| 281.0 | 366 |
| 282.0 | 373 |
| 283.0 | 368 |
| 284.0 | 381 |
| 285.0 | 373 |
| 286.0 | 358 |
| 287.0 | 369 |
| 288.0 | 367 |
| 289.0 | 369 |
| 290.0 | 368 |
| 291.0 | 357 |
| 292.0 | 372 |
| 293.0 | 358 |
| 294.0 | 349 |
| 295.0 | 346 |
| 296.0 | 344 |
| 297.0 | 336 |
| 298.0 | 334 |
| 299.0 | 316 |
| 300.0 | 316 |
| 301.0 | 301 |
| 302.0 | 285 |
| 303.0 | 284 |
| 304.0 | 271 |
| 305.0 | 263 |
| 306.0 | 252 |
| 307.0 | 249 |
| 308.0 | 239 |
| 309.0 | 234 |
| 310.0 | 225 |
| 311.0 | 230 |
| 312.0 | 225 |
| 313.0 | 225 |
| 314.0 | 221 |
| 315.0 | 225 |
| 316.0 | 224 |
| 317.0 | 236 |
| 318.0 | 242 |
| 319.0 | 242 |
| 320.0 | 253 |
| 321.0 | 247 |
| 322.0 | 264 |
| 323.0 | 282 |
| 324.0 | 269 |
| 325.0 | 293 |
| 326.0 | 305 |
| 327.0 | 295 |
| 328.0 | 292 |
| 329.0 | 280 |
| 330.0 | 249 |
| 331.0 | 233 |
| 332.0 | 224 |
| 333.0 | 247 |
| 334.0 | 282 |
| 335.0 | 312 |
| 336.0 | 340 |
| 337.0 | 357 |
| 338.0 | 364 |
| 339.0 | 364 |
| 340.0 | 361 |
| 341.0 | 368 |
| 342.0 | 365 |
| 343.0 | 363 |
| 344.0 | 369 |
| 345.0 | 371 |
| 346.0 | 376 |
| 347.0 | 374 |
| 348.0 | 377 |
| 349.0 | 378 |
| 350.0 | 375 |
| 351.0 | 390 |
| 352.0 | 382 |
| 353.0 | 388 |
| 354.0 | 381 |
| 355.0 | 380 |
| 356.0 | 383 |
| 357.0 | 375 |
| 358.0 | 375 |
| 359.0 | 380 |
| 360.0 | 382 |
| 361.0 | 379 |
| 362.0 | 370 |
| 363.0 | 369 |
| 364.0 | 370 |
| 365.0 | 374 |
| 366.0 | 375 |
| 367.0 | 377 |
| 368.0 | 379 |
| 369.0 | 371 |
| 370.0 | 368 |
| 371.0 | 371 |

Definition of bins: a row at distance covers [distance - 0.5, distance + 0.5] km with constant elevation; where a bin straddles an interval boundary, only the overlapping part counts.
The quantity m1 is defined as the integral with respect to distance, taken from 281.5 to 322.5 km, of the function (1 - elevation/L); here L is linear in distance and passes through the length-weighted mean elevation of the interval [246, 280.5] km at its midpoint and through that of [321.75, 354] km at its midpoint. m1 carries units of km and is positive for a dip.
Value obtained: 6.5 km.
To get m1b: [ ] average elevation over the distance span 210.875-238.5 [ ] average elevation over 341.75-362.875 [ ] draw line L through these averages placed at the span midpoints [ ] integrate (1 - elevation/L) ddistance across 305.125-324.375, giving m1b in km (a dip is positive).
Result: 5.7 km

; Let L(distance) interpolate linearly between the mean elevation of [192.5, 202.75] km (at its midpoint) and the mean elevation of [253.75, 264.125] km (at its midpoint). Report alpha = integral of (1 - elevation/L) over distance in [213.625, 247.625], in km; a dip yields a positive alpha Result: 5.6 km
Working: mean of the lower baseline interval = 314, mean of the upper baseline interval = 381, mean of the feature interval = 294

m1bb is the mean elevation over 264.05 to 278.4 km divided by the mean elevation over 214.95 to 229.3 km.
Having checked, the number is 1.62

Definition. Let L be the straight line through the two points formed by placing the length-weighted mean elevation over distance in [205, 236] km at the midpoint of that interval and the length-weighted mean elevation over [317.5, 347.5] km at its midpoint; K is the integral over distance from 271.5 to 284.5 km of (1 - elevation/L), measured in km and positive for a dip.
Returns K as -4.4 km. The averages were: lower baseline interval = 248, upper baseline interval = 306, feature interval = 372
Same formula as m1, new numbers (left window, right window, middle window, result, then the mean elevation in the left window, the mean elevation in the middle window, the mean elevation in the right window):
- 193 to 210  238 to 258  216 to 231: 4.0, 283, 241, 376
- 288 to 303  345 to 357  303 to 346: 9.5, 338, 281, 380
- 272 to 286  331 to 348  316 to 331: 3.5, 372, 265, 338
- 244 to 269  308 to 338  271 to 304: -2.9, 379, 354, 262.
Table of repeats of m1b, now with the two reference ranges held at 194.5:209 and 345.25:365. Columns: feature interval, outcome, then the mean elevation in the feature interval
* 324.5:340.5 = 2.8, 300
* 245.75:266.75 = -4.3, 379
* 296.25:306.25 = 1.3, 298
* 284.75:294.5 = -0.8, 364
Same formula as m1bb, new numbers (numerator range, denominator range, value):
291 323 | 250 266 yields 0.73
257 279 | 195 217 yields 1.49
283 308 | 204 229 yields 1.44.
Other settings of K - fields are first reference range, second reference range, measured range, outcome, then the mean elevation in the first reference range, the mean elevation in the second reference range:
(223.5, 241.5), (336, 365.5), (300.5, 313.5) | 3.6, 311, 373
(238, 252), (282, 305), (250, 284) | -1.7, 373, 341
